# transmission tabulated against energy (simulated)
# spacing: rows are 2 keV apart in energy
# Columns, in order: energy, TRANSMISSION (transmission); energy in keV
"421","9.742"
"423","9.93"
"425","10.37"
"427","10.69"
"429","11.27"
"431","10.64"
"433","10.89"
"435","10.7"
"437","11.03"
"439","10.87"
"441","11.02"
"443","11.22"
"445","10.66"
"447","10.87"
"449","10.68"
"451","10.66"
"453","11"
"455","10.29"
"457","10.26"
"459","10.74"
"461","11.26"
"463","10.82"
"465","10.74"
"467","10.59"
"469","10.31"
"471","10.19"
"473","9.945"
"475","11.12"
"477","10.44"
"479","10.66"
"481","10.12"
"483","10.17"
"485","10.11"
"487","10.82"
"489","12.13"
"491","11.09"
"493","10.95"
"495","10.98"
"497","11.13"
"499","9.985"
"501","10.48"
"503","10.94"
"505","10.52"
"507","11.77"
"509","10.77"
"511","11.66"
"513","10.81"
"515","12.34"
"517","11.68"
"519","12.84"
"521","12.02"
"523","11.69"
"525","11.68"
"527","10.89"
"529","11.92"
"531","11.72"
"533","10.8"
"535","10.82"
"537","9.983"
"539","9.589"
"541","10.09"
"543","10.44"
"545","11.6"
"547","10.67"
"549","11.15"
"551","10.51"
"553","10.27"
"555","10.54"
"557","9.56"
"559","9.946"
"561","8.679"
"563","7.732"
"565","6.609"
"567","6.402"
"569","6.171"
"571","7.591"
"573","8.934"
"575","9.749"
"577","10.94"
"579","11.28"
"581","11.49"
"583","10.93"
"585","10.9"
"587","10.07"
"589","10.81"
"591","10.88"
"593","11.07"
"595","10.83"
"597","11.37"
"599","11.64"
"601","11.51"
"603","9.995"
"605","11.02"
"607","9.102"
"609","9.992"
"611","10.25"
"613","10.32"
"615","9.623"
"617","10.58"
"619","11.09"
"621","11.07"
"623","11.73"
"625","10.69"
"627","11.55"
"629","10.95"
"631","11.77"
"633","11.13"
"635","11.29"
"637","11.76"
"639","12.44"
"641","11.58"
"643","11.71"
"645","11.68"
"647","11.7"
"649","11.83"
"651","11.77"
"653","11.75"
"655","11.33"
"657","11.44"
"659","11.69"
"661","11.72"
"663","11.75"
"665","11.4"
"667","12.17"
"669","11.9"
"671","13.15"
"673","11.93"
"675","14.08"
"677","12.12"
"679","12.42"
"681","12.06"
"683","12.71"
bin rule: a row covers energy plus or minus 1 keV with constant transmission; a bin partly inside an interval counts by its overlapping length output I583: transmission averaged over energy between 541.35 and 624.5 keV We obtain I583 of 10.1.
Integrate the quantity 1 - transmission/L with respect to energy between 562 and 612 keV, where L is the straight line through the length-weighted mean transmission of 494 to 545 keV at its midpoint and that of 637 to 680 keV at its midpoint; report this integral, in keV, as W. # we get 7.1 keV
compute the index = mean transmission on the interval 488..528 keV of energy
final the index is 11.3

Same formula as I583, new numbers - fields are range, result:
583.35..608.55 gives 10.8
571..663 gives 11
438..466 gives 10.8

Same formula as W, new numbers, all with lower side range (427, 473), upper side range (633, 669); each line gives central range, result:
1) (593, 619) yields 2.1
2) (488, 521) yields -0.8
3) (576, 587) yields 0.3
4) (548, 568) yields 3.8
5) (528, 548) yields 0.7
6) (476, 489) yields 0.4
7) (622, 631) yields 0.2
